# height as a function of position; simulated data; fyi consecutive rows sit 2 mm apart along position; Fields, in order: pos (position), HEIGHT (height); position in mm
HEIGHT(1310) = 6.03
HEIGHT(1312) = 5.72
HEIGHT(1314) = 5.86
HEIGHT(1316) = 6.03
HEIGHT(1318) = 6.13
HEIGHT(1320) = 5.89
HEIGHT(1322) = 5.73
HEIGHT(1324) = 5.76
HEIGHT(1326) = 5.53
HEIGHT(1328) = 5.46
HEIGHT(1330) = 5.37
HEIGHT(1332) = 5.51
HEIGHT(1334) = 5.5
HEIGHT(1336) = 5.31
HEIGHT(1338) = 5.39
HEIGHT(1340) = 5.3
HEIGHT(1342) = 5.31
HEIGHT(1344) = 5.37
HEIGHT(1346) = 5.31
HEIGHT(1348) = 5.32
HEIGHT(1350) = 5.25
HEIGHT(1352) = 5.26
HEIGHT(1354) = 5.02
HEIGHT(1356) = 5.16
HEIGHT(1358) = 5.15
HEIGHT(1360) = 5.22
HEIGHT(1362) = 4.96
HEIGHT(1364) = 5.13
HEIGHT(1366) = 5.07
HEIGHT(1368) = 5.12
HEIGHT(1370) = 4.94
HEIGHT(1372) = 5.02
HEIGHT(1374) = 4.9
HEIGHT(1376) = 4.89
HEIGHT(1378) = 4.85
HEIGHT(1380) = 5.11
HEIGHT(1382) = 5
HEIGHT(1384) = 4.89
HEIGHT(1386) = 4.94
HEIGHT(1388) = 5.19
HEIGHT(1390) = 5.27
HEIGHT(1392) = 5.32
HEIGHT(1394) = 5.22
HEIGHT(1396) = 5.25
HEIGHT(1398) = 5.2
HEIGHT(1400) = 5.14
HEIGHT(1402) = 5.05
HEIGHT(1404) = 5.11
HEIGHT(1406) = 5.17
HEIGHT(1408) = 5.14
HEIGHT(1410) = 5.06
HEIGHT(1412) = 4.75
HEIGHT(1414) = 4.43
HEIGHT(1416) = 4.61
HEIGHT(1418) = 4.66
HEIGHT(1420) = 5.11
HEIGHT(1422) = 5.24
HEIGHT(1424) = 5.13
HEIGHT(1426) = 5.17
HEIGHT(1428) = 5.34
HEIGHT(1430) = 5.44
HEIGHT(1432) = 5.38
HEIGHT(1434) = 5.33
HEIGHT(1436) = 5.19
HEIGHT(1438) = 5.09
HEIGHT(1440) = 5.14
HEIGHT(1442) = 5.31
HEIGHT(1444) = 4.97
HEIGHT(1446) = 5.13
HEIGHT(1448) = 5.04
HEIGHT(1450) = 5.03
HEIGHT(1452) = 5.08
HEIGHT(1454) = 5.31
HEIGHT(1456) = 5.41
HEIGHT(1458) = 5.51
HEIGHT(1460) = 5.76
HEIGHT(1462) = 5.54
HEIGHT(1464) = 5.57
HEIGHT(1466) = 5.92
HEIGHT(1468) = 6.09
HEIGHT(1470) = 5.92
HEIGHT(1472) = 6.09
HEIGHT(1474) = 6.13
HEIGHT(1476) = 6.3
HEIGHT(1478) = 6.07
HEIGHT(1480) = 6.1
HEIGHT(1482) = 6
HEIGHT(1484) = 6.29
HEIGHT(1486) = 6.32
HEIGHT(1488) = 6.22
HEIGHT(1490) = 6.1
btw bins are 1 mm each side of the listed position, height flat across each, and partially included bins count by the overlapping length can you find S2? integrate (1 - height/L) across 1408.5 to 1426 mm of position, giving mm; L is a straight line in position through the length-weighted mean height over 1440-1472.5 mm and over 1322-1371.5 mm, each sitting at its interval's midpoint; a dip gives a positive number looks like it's 1.6 mm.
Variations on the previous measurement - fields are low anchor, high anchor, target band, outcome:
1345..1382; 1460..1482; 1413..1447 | 3.2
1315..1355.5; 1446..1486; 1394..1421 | 3.1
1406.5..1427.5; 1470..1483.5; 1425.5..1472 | 1.4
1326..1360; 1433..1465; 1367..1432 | 2.9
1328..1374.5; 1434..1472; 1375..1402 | 1.0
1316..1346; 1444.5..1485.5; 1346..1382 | 3.2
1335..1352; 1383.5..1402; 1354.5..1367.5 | 0.4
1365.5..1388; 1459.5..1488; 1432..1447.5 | 1.3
